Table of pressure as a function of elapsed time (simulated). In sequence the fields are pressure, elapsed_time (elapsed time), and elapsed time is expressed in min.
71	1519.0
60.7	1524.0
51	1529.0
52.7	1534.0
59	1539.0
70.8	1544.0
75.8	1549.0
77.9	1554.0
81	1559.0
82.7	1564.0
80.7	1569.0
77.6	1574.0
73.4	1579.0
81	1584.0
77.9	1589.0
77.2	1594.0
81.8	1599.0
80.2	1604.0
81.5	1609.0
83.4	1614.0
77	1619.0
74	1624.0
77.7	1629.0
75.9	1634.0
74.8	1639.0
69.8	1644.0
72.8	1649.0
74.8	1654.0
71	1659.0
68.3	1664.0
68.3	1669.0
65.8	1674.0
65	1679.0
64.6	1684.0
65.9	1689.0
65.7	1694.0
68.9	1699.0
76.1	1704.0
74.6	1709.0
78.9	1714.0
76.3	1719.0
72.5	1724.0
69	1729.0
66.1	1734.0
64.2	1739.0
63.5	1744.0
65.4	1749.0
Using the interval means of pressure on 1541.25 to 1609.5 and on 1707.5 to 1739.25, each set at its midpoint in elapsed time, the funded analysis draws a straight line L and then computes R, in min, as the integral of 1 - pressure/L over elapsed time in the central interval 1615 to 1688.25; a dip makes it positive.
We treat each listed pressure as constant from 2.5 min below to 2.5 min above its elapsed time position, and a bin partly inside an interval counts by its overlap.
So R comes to 3.56 min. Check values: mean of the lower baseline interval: 78.4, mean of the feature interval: 71.5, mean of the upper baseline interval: 72.1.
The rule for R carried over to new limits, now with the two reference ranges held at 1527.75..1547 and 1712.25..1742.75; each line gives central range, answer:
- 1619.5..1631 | -2.0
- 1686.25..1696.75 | 0.4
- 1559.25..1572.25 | -4.3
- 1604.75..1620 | -4.1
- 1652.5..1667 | -1.0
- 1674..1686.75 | 0.5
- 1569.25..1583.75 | -3.7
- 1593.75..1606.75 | -3.5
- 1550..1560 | -3.0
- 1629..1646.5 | -2.4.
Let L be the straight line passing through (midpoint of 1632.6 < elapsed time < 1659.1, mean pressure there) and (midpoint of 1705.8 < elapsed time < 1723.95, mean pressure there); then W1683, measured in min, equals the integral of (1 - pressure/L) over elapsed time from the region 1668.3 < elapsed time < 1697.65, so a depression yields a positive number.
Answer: 3.5 min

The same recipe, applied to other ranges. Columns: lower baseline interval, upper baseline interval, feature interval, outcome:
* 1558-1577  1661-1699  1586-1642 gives -2.8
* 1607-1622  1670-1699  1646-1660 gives -0.1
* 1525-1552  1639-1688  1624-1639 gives -1.9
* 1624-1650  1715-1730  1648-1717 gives 3.6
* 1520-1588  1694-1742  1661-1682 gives 1.3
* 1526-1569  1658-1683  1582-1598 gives -2.4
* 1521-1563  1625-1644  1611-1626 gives -1.0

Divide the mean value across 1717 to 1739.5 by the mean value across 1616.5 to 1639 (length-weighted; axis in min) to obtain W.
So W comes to 0.9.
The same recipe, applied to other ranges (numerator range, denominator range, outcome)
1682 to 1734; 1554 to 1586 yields 0.90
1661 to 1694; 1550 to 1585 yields 0.84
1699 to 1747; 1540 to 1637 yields 0.91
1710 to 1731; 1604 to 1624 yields 0.93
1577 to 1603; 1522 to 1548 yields 1.31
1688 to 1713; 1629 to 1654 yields 0.96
